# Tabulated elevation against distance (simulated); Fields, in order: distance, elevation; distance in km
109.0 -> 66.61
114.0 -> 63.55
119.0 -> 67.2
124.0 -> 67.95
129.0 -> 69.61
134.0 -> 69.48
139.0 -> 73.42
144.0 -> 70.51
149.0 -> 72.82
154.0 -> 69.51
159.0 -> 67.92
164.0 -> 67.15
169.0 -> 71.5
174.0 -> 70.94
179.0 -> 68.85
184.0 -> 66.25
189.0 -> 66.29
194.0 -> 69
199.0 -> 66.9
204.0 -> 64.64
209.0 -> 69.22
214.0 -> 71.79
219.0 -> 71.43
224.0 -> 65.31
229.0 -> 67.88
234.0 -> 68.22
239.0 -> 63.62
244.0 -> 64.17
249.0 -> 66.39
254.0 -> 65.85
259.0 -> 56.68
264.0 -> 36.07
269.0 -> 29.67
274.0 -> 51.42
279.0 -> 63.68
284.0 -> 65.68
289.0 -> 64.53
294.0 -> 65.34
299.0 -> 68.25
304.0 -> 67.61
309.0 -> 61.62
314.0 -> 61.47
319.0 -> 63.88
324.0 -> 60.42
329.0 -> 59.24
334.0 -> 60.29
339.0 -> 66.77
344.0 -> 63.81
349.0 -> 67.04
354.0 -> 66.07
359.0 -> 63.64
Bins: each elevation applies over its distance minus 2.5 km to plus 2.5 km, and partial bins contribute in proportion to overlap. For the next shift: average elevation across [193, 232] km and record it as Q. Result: 68.2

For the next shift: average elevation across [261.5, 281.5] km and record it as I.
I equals 45.2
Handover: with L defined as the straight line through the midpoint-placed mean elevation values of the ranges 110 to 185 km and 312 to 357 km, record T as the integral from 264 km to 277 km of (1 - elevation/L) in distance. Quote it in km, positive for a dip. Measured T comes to 4.91 km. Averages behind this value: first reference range 69.1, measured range 40.6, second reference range 63.2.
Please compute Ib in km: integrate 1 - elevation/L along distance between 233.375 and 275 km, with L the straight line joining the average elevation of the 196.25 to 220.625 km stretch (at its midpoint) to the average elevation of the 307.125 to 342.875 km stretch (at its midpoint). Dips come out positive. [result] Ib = 6.8 km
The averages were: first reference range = 68.7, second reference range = 62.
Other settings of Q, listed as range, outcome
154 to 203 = 68.3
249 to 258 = 64.5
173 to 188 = 68.2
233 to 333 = 60.1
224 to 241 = 66.5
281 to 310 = 65.7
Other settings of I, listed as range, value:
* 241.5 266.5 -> 57.8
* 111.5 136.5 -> 67.6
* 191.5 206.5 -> 66.8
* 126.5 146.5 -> 70.8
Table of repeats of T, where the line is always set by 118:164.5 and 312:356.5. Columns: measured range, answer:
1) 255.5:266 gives 2.7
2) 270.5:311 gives 1.2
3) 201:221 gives -0.5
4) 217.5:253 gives 0.0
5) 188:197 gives 0.0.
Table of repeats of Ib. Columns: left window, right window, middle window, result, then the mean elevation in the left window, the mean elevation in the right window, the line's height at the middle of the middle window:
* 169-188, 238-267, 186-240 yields -3.4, 68.9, 58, 63.8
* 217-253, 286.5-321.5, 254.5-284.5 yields 6.9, 66.6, 64.7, 65.6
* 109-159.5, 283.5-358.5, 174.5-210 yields 0.1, 69.1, 64.1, 67.6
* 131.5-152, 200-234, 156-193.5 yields 0.9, 71.5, 68.3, 70.1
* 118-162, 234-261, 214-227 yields -0.7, 69.9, 63.9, 65.4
